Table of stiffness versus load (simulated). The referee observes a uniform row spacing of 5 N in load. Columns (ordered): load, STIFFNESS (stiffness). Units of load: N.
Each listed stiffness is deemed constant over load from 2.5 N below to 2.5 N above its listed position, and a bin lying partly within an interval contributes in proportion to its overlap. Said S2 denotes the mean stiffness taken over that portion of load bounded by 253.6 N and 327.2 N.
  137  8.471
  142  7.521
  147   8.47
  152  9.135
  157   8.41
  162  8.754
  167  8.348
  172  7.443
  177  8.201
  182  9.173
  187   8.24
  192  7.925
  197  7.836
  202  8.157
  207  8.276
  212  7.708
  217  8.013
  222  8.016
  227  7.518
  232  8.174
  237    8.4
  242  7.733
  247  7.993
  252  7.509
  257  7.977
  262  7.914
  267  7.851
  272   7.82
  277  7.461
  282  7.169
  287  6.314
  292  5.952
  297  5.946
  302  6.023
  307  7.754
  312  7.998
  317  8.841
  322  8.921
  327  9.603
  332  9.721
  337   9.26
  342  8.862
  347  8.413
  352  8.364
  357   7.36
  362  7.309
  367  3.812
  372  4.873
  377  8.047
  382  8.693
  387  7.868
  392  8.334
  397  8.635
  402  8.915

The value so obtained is 7.51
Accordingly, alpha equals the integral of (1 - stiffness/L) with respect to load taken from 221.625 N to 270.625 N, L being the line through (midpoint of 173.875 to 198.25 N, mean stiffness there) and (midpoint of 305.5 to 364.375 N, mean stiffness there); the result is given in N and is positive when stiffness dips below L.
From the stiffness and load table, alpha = 2.8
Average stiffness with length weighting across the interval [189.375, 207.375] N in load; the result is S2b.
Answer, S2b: 8.02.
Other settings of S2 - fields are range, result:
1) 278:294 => 6.59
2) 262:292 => 7.26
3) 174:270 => 8.03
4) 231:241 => 8.22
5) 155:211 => 8.24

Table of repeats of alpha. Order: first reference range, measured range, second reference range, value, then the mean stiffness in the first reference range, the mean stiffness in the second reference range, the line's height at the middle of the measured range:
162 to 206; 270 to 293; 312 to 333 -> 4.8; 8.2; 9.09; 8.83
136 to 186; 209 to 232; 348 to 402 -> 0.7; 8.39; 7.43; 8.12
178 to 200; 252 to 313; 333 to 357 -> 9.5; 8.28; 8.64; 8.5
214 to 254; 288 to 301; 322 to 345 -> 4.1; 7.92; 9.29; 8.76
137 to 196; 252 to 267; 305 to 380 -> 0.5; 8.32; 7.95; 8.13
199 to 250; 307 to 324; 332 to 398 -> -1.4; 7.99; 7.73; 7.83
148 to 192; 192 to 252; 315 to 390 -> 2.5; 8.43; 7.99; 8.31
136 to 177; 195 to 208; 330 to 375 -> 0.1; 8.31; 7.53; 8.13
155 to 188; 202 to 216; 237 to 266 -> 0.2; 8.37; 7.88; 8.14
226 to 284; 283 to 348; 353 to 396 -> -4.3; 7.81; 7.14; 7.47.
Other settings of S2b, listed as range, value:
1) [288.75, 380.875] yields 7.62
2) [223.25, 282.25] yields 7.82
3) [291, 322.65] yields 7.32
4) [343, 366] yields 7.66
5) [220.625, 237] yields 7.97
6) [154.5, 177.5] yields 8.23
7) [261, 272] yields 7.86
